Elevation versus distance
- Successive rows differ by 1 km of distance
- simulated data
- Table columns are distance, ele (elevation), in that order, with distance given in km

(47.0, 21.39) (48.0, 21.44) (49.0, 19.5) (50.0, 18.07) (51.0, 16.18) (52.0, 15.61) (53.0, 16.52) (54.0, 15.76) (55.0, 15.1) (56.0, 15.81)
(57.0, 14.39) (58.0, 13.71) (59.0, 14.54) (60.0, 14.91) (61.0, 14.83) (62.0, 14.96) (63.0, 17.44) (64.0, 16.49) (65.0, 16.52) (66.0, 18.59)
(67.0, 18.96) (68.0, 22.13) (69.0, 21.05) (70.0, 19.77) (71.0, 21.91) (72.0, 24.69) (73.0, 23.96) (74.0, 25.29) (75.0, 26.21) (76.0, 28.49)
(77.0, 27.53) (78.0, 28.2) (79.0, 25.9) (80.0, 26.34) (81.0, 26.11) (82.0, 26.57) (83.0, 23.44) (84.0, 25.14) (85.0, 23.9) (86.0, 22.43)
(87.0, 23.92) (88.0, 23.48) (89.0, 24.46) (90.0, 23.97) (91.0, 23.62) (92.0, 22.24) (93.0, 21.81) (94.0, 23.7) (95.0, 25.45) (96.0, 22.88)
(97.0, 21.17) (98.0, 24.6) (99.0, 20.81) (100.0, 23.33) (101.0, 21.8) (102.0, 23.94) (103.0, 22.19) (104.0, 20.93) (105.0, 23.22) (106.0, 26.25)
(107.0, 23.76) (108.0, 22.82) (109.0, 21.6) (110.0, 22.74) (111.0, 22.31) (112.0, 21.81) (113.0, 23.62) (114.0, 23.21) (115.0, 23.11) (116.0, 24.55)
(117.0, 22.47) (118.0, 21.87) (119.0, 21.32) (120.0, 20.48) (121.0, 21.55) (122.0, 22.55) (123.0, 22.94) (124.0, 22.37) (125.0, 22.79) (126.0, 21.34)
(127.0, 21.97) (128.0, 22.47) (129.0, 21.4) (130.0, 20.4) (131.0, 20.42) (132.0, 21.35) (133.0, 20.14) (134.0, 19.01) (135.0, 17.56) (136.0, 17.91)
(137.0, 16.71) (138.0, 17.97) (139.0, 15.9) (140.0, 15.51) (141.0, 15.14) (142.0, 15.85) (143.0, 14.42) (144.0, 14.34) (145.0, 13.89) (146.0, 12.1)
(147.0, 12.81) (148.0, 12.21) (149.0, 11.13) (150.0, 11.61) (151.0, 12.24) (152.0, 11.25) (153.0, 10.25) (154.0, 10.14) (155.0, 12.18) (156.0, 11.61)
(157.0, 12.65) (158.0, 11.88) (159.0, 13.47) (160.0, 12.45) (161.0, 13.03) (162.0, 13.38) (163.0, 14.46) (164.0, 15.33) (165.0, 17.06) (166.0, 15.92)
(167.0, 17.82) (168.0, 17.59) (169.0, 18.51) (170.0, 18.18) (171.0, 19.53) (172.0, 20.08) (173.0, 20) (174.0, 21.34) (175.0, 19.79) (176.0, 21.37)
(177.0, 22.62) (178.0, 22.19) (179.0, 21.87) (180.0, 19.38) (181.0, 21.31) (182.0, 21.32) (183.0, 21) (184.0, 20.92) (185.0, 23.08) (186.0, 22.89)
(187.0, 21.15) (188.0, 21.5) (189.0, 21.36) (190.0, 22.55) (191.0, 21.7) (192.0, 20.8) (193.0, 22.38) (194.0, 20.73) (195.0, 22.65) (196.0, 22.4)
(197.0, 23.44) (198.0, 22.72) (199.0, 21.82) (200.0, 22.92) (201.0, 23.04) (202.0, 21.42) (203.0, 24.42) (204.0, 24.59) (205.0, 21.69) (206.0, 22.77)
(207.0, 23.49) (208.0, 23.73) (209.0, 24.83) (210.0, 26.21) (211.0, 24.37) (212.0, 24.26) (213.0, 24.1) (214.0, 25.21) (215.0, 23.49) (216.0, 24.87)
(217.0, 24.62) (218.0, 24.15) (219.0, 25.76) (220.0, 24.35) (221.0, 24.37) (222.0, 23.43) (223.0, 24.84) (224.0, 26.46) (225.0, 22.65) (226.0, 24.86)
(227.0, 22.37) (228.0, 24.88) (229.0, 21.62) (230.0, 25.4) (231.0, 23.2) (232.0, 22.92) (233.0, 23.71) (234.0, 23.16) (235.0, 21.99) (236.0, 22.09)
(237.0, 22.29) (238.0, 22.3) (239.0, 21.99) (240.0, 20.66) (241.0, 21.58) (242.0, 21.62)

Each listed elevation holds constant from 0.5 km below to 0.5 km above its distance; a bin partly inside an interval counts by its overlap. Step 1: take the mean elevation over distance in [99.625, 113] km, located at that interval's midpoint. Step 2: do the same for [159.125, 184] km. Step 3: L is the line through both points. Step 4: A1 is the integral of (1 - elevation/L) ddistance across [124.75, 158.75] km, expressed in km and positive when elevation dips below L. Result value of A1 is 8.0 km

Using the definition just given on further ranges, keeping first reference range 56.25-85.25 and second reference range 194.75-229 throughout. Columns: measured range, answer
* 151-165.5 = 6.41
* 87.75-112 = -1.26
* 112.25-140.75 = 1.99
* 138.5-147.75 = 3.37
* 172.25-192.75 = 1.69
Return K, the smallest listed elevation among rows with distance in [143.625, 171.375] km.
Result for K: 10.14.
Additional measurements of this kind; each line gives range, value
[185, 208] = 20.73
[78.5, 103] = 20.81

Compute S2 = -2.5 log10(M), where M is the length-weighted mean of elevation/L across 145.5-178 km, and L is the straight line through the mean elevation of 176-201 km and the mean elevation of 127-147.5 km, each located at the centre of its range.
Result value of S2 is 0.28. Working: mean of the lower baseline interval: 17.4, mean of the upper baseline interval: 21.9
